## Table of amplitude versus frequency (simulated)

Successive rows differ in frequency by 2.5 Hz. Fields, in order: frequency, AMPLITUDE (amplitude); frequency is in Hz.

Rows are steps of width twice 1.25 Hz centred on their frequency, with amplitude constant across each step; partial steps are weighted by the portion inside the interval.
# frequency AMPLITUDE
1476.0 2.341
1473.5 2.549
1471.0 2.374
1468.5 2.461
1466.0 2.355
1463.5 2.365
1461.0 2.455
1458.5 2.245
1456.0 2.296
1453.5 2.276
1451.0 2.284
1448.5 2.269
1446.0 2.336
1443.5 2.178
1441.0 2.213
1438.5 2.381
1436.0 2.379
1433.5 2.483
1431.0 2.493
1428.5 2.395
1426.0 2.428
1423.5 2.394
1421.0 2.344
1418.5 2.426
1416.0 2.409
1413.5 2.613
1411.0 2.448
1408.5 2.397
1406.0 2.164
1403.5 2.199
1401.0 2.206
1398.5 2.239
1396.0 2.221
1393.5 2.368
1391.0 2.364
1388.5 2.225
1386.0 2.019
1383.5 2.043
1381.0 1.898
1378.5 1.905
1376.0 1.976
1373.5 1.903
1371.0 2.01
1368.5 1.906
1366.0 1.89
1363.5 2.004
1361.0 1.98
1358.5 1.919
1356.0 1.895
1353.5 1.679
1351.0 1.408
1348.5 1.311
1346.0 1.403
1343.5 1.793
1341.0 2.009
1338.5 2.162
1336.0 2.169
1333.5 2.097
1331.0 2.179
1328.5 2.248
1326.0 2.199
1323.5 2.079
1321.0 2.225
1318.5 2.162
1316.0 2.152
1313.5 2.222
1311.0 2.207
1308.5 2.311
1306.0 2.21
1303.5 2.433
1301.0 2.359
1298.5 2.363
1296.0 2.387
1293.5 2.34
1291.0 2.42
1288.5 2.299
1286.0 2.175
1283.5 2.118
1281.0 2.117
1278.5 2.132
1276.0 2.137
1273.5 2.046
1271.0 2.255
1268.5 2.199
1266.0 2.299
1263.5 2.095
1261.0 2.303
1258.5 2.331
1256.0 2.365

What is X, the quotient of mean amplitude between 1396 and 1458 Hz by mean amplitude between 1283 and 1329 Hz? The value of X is 1.04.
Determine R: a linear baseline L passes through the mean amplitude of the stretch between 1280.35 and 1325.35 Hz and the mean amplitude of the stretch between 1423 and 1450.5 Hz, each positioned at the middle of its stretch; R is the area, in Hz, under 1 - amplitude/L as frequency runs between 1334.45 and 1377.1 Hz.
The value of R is 8.3 Hz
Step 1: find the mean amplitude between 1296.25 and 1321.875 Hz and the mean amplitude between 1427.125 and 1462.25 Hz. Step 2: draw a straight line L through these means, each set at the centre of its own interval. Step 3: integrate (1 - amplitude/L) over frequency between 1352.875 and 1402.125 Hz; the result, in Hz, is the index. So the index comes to 5.7 Hz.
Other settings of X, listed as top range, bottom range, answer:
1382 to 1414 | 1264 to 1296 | 1.02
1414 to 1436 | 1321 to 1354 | 1.26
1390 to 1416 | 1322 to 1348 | 1.15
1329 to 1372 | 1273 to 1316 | 0.83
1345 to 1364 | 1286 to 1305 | 0.72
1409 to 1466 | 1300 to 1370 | 1.17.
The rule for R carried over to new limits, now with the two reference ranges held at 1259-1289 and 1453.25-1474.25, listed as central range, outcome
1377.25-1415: 1.40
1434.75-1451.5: 0.45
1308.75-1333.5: 0.48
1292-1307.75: -1.00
